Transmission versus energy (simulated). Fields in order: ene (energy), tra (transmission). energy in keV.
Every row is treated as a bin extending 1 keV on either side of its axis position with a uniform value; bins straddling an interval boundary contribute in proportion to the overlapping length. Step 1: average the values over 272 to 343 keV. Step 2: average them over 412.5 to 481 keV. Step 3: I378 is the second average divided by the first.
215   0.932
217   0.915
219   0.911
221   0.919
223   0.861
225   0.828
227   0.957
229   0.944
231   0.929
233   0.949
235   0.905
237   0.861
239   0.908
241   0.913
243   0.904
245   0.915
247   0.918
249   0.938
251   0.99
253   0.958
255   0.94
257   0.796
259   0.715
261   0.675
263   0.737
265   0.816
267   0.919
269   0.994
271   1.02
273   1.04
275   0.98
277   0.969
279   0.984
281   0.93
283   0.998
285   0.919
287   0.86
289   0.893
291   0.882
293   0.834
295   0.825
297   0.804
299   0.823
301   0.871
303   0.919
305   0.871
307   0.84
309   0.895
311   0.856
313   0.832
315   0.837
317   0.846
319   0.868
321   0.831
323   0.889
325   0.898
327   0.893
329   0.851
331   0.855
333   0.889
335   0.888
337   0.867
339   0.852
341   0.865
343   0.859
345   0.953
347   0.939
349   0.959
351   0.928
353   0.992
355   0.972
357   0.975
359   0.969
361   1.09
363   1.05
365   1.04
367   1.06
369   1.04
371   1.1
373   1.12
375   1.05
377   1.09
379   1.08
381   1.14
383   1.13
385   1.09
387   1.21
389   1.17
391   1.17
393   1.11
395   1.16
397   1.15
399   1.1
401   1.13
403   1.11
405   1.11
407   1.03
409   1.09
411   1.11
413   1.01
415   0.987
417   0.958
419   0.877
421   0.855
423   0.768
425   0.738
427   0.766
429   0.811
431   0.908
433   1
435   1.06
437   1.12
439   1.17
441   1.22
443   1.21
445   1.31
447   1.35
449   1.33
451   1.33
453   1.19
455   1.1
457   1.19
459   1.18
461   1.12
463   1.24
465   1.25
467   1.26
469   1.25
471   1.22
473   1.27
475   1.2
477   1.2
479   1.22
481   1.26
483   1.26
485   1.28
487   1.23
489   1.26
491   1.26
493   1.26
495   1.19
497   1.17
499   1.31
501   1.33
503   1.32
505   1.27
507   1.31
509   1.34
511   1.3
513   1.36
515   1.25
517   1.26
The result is 1.26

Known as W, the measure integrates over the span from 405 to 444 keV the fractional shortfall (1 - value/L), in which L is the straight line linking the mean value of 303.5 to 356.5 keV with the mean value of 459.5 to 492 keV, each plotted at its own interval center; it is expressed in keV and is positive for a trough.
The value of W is 4.4 keV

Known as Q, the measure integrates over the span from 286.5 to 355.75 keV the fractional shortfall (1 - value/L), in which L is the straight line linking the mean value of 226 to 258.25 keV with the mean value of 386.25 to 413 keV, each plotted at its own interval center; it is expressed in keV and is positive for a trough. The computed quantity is 9.7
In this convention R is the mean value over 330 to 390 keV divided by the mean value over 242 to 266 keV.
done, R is 1.17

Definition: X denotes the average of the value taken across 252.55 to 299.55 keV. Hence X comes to 0.888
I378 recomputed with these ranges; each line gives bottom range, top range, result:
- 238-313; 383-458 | 1.21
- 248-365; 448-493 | 1.37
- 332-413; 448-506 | 1.19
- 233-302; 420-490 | 1.28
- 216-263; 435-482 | 1.37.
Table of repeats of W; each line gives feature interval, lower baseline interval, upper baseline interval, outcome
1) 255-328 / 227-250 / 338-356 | 3.47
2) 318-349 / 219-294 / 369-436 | 2.93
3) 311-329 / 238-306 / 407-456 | 1.57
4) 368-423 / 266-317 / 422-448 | -4.34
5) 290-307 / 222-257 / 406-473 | 2.02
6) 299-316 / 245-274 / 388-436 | 1.18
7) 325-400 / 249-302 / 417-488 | -0.26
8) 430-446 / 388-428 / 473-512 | -0.26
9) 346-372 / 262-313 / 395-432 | -1.80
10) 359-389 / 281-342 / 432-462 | -2.13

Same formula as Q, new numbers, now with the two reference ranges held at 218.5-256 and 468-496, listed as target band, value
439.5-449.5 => -0.7 keV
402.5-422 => 2.3 keV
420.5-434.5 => 3.9 keV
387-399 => -0.3 keV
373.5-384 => 0.1 keV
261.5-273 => 0.7 keV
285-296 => 1.4 keV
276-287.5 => 0.4 keV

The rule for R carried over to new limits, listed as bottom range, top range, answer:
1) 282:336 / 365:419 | 1.26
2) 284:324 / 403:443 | 1.15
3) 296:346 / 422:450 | 1.22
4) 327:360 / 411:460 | 1.16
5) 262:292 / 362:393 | 1.19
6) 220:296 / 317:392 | 1.09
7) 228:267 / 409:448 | 1.15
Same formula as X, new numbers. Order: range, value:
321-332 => 0.873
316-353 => 0.888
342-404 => 1.06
